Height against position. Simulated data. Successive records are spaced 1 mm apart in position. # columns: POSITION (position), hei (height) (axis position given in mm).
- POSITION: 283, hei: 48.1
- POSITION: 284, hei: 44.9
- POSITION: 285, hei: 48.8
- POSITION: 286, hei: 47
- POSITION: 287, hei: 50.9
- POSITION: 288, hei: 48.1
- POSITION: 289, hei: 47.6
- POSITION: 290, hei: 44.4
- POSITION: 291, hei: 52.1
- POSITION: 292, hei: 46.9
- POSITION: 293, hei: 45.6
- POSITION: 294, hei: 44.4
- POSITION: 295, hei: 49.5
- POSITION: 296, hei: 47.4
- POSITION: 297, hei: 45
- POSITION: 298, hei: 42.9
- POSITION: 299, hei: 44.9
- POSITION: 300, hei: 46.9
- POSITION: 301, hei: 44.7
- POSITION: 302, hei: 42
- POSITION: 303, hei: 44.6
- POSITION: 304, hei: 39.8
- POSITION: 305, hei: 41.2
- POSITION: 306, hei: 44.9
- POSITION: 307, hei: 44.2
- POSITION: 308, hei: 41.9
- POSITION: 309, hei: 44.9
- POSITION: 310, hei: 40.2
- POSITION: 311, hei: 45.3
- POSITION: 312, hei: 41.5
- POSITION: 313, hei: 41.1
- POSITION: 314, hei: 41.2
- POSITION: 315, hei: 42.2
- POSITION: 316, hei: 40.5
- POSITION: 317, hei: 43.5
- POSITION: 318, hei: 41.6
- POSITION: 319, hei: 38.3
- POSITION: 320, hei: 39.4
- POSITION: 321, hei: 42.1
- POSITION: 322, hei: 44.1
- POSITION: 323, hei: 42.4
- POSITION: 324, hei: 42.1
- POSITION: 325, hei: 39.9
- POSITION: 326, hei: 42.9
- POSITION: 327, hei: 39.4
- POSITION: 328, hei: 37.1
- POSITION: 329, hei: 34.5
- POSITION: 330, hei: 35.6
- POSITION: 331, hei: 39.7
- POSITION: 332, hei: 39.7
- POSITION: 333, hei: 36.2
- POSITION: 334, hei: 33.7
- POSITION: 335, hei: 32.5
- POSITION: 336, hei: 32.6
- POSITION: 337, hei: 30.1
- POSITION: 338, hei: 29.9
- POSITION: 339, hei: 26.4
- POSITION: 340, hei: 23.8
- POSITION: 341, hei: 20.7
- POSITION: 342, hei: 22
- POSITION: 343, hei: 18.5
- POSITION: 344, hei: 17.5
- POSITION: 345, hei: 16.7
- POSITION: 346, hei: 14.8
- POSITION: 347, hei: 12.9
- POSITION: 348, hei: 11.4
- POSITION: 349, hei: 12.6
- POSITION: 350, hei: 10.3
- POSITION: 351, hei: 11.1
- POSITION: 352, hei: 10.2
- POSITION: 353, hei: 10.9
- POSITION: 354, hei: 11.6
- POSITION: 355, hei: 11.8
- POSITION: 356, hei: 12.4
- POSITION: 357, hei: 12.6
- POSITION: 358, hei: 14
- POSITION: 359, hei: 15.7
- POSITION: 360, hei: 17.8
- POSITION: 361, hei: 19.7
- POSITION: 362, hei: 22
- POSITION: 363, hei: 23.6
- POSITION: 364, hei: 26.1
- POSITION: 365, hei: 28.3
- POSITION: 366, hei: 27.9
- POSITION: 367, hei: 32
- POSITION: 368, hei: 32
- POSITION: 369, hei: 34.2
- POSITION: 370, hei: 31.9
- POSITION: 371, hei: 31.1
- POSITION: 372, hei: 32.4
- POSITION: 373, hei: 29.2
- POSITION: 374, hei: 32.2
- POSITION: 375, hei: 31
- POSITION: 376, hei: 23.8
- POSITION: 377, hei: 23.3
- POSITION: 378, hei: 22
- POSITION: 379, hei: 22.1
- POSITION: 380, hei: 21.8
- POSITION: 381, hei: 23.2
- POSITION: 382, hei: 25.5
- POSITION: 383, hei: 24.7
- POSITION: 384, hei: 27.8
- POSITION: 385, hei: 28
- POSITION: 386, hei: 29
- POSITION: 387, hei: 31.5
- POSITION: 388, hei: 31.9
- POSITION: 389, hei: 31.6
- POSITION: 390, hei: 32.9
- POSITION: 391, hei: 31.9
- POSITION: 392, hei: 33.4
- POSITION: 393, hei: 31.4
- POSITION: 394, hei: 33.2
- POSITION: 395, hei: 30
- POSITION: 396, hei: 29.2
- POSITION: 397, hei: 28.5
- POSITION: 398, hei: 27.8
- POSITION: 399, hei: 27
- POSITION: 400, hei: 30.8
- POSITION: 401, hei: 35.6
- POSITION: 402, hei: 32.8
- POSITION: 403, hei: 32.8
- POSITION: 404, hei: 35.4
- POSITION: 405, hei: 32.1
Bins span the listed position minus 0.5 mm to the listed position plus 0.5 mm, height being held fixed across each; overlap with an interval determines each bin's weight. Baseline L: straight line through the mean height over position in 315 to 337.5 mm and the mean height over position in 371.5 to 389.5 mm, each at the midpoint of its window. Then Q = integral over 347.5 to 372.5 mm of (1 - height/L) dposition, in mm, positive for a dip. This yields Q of 8.7 mm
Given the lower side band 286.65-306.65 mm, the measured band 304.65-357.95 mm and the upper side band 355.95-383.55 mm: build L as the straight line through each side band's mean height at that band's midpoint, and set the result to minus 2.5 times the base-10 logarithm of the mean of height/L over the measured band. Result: 0.206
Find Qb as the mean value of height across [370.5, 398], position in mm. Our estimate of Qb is 28.6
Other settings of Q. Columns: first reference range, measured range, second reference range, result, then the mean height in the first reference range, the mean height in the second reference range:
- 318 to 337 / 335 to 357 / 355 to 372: 9.6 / 38.3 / 23.7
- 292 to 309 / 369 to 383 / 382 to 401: 2.4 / 44.5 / 30.1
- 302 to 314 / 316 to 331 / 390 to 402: 0.1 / 42.6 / 31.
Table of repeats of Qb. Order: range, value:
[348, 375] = 21.3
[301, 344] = 37.6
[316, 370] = 26.9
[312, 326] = 41.5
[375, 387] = 25.2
